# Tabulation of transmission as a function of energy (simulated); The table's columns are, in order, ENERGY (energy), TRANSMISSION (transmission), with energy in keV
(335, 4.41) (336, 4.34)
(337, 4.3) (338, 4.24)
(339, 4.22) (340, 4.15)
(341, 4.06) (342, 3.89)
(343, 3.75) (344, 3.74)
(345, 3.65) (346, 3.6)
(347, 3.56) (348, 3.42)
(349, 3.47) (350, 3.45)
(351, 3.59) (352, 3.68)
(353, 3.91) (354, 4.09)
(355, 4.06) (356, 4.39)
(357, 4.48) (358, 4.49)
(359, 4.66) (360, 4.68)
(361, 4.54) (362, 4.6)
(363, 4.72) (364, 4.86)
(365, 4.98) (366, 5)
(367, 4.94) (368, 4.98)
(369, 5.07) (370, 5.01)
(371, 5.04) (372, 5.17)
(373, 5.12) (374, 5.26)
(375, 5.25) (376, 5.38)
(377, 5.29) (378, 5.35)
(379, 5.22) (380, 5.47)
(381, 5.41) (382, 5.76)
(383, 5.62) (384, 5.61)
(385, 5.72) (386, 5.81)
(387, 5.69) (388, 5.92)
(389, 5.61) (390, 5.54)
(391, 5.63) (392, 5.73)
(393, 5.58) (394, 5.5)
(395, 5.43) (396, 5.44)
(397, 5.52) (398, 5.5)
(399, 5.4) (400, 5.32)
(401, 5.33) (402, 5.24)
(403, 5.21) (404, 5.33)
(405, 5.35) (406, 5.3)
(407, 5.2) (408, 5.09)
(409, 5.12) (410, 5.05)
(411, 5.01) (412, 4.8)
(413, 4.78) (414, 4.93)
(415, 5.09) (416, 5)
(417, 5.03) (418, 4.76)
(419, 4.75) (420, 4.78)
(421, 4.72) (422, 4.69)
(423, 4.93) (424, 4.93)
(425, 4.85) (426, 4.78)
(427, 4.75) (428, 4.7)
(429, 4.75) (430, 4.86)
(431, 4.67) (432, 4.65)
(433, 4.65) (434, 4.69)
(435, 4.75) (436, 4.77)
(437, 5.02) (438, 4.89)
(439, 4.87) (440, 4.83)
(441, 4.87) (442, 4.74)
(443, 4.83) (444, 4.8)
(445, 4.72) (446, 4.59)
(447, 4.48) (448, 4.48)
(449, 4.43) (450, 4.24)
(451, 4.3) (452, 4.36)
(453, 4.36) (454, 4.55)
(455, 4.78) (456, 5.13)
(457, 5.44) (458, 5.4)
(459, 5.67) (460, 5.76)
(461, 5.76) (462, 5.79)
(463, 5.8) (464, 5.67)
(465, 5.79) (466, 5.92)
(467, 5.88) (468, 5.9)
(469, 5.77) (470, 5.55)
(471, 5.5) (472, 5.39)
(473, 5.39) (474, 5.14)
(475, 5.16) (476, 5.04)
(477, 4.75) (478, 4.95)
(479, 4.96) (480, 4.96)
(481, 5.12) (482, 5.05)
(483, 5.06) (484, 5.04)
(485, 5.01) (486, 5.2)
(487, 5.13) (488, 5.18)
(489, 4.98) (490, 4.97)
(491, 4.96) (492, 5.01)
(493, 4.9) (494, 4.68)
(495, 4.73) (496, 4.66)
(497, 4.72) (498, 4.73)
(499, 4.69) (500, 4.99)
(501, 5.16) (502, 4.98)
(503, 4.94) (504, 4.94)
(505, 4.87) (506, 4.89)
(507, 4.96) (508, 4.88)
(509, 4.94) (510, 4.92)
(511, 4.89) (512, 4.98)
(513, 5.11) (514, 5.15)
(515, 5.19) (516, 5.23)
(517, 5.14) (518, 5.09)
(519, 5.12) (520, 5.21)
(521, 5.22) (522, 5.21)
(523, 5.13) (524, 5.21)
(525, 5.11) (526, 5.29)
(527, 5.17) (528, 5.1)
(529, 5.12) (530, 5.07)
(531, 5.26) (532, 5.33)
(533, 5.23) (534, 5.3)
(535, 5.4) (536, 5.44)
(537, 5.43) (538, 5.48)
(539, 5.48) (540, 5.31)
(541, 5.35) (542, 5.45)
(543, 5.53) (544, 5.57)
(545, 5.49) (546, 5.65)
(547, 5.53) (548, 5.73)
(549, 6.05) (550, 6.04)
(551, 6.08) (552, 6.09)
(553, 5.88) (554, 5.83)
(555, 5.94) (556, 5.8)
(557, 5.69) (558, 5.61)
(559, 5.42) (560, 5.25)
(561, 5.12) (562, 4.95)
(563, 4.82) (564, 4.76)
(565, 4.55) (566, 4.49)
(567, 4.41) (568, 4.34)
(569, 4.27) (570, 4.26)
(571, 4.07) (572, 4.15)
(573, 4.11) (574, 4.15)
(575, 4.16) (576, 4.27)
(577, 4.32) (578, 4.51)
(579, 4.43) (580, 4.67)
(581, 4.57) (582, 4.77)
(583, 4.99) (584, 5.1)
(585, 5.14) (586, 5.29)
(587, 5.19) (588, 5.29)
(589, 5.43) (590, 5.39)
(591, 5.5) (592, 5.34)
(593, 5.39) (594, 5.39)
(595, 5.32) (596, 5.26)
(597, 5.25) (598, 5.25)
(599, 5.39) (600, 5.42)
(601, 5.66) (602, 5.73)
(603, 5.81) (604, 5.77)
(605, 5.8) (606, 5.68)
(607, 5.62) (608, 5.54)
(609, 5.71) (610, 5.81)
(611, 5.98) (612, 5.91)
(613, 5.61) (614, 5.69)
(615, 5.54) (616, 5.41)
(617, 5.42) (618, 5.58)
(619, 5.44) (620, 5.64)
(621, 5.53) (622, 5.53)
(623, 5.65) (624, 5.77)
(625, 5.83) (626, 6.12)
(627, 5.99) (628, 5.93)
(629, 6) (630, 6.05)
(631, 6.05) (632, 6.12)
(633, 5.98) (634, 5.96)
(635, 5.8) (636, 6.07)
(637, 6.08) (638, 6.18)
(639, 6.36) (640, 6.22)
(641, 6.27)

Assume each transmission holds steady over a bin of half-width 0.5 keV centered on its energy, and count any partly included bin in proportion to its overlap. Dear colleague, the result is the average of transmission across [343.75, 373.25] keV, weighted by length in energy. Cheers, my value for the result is 4.36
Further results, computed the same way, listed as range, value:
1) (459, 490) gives 5.35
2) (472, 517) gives 4.99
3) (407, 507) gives 4.99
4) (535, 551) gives 5.58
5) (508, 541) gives 5.19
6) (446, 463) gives 4.95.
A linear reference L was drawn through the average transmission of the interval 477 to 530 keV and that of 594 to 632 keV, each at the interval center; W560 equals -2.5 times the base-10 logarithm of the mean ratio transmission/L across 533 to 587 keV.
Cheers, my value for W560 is 0.05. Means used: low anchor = 5.01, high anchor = 5.67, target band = 5.11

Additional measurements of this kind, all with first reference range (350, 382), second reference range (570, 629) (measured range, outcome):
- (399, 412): -0.071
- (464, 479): -0.086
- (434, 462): 0.024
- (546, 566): -0.063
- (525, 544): -0.034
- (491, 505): 0.047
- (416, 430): 0.023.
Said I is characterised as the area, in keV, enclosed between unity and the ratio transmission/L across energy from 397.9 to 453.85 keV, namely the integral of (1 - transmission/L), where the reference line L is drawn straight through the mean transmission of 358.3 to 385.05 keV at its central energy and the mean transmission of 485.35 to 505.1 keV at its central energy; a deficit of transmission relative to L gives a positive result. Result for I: 2.0 keV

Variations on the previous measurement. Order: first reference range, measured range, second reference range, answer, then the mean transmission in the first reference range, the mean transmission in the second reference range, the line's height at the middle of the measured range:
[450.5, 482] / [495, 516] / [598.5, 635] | 1.8 keV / 5.28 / 5.74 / 5.4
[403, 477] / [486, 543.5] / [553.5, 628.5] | 0.3 keV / 5.02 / 5.24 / 5.13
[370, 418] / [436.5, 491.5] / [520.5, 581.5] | 1.5 keV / 5.33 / 5.13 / 5.24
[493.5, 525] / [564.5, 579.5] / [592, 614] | 3.0 keV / 4.99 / 5.58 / 5.39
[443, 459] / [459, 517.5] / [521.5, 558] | -1.5 keV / 4.71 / 5.5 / 5.04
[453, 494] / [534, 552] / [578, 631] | -0.7 keV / 5.27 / 5.49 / 5.38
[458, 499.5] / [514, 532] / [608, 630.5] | 0.7 keV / 5.23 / 5.73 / 5.39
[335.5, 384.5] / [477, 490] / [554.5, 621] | -0.4 keV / 4.56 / 5.16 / 4.89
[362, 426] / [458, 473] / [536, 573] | -1.3 keV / 5.22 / 5.26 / 5.24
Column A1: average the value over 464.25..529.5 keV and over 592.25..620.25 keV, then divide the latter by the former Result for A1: 1.09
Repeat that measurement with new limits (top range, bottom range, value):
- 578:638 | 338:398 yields 1.15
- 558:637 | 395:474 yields 1.05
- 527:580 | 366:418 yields 0.97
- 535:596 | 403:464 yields 1.05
